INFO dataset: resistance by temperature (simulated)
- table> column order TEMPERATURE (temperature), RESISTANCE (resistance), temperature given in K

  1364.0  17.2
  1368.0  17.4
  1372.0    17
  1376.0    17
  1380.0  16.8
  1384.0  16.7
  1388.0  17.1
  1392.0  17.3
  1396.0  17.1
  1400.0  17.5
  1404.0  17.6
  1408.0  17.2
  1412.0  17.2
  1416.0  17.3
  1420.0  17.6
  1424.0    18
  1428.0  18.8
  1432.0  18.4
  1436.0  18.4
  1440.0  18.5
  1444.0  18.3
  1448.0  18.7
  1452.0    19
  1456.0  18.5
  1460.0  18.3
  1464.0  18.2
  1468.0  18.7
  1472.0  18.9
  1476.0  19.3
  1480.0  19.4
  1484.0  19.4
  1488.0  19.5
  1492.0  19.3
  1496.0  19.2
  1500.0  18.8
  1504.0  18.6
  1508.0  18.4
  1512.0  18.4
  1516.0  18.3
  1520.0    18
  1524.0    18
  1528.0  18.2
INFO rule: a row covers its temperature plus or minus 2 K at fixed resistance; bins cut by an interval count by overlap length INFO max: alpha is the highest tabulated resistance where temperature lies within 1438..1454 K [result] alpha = 19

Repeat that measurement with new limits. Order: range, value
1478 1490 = 19.5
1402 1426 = 18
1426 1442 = 18.8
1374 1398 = 17.3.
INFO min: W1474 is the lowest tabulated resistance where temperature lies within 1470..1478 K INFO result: 18.9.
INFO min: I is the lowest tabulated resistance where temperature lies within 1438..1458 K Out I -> 18.3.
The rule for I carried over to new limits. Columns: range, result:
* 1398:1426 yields 17.2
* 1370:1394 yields 16.7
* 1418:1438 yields 17.6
